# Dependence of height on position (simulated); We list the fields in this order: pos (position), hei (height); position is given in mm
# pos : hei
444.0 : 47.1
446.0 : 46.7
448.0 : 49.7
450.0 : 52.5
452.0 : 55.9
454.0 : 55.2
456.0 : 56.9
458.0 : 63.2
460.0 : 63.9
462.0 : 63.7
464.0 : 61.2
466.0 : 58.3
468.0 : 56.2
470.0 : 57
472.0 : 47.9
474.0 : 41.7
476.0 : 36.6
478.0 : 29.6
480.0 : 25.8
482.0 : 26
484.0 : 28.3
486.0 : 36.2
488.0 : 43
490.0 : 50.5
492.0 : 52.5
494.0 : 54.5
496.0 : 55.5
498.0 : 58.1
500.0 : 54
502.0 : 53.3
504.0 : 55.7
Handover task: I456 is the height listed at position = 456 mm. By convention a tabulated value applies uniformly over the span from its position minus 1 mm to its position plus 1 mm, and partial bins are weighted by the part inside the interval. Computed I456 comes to 56.9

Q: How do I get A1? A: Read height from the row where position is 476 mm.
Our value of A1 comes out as 36.6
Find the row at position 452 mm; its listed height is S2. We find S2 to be 55.9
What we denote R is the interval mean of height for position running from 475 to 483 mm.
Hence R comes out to 29.5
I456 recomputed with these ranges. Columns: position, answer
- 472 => 47.9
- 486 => 36.2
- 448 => 49.7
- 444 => 47.1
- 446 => 46.7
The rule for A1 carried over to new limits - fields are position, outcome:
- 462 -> 63.7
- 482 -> 26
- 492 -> 52.5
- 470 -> 57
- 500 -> 54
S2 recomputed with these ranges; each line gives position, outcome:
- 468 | 56.2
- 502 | 53.3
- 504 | 55.7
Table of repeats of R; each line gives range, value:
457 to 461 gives 63.5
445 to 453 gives 51.2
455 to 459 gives 60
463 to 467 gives 59.8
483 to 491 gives 39.5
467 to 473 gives 53.7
